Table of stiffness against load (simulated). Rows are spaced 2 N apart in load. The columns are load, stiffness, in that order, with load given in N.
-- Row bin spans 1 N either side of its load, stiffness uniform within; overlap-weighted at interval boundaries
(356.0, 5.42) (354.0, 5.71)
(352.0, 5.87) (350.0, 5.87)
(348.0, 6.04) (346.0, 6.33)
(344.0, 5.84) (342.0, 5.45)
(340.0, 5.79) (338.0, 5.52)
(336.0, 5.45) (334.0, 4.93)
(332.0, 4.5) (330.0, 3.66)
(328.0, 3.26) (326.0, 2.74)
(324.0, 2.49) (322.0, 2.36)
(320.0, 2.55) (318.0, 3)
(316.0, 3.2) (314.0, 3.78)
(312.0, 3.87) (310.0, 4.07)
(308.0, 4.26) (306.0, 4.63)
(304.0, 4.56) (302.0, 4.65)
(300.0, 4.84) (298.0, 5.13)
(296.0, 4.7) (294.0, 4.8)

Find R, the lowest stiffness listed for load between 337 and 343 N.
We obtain 5.45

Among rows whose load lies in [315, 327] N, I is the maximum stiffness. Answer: 3.2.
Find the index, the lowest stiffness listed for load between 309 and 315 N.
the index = 3.78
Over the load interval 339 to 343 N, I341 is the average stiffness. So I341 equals 5.62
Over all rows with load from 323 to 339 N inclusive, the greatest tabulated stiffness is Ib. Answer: 5.52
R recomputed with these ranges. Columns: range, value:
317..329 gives 2.36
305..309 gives 4.26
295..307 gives 4.56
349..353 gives 5.87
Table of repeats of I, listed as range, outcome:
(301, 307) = 4.65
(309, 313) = 4.07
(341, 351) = 6.33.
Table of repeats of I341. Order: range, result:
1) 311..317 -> 3.62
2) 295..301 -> 4.89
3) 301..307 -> 4.61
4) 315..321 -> 2.92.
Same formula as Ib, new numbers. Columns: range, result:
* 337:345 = 5.84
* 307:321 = 4.26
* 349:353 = 5.87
